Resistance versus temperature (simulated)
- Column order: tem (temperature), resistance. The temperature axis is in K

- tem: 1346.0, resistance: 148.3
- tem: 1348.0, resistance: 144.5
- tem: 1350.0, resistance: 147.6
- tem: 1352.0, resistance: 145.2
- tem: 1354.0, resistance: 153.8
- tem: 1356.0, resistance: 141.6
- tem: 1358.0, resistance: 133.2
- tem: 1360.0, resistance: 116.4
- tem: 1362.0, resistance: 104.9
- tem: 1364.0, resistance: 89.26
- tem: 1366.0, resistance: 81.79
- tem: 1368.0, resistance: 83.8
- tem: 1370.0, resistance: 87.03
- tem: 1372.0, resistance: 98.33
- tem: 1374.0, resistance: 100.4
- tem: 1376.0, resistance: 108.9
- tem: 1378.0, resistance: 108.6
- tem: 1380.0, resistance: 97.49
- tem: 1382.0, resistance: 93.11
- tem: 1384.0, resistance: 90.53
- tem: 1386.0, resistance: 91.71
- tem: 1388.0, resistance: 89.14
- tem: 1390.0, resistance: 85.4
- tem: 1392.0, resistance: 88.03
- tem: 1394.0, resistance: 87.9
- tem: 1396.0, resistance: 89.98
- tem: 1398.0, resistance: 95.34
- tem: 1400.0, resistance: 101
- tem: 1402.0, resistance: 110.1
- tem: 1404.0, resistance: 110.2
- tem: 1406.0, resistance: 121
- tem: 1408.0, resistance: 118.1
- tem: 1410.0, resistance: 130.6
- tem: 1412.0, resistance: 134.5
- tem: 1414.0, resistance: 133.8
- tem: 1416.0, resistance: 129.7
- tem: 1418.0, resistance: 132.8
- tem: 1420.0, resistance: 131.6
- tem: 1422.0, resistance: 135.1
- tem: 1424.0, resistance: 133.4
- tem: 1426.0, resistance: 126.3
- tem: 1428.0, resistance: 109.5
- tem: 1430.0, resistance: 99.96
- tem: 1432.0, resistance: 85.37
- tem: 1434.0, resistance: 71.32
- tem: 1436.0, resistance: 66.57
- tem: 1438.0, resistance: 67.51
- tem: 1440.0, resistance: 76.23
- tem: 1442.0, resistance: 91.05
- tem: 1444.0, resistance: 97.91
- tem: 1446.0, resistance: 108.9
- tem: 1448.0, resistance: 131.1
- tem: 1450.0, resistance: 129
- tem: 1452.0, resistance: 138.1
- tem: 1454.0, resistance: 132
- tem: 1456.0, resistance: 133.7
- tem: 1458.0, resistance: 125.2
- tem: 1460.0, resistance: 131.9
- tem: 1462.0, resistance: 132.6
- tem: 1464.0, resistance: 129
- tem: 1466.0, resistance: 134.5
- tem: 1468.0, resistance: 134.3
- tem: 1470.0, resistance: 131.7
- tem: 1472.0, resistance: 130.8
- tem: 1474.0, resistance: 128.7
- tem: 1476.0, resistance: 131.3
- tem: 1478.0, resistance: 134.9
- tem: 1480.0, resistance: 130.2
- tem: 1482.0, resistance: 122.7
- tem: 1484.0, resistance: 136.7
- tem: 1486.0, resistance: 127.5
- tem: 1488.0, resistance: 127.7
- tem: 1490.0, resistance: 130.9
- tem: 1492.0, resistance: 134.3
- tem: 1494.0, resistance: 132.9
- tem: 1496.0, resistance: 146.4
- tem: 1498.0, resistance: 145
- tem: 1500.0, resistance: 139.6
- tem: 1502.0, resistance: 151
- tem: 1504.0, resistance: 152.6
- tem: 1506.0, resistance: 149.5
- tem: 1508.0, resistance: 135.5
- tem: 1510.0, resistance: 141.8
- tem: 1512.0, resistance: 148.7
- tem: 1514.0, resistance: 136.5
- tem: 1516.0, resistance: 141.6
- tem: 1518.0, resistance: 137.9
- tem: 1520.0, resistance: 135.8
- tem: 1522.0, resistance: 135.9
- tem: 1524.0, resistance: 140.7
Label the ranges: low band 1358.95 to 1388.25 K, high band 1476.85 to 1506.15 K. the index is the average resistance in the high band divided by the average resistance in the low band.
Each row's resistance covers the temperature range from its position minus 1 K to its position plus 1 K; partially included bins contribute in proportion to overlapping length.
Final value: 1.42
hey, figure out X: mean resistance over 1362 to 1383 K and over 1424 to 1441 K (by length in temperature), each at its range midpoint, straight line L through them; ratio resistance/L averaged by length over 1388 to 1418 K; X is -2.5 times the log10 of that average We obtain -0.18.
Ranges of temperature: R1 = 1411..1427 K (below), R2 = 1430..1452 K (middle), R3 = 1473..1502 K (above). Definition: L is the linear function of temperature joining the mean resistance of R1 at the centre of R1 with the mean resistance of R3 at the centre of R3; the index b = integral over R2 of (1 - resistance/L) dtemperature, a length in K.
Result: 6.3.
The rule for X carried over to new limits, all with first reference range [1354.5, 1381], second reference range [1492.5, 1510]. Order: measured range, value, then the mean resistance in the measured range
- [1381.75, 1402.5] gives 0.21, 92.5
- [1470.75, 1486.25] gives 0.05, 131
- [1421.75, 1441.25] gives 0.27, 95.6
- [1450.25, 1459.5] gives -0.01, 132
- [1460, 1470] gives 0.01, 132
